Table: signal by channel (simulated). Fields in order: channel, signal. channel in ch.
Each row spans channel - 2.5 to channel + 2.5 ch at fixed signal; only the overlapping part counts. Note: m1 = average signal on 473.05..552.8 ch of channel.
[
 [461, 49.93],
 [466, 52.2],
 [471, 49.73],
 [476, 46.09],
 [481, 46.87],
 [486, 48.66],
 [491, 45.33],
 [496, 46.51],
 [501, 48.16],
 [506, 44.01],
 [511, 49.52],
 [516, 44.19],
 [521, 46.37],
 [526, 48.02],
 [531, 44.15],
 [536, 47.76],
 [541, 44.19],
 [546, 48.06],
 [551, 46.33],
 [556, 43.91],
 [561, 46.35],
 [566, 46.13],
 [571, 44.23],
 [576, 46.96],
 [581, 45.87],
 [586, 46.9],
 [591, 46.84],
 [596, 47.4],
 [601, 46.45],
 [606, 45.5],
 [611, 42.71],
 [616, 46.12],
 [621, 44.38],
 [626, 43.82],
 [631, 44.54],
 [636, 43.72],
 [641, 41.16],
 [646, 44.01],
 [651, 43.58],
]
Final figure 46.5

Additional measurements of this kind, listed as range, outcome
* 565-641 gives 45.3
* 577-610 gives 46.3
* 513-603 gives 46.1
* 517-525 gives 46.3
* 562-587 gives 46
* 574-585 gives 46.5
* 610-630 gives 44.4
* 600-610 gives 45.4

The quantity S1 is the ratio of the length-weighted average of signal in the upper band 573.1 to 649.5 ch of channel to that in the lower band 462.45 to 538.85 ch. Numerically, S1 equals 1.0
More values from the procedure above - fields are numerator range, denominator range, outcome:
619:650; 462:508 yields 0.92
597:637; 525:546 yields 0.97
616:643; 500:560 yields 0.95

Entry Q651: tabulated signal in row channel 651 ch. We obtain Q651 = 43.58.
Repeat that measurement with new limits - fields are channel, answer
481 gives 46.87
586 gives 46.9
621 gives 44.38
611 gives 42.71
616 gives 46.12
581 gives 45.87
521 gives 46.37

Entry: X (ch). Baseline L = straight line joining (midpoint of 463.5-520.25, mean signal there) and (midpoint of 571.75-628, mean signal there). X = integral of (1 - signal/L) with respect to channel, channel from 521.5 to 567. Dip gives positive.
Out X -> 0.4 ch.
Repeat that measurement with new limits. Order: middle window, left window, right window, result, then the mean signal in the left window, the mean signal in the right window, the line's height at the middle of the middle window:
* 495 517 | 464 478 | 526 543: 0.4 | 49.4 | 45.8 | 47.4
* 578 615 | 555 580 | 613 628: -0.7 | 45.6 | 44.7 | 45.1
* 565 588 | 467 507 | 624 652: -0.5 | 47.2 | 43.5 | 45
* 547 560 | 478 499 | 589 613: 0.2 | 46.9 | 45.8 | 46.3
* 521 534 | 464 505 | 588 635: 0.2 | 47.7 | 45.3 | 46.9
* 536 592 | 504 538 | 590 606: 0.6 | 46.3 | 46.7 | 46.5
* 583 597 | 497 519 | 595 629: -0.5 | 46.5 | 45.1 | 45.4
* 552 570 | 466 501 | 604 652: 0.1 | 47.6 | 43.9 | 45.7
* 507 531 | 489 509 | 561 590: -0.2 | 46.1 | 46.1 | 46.1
